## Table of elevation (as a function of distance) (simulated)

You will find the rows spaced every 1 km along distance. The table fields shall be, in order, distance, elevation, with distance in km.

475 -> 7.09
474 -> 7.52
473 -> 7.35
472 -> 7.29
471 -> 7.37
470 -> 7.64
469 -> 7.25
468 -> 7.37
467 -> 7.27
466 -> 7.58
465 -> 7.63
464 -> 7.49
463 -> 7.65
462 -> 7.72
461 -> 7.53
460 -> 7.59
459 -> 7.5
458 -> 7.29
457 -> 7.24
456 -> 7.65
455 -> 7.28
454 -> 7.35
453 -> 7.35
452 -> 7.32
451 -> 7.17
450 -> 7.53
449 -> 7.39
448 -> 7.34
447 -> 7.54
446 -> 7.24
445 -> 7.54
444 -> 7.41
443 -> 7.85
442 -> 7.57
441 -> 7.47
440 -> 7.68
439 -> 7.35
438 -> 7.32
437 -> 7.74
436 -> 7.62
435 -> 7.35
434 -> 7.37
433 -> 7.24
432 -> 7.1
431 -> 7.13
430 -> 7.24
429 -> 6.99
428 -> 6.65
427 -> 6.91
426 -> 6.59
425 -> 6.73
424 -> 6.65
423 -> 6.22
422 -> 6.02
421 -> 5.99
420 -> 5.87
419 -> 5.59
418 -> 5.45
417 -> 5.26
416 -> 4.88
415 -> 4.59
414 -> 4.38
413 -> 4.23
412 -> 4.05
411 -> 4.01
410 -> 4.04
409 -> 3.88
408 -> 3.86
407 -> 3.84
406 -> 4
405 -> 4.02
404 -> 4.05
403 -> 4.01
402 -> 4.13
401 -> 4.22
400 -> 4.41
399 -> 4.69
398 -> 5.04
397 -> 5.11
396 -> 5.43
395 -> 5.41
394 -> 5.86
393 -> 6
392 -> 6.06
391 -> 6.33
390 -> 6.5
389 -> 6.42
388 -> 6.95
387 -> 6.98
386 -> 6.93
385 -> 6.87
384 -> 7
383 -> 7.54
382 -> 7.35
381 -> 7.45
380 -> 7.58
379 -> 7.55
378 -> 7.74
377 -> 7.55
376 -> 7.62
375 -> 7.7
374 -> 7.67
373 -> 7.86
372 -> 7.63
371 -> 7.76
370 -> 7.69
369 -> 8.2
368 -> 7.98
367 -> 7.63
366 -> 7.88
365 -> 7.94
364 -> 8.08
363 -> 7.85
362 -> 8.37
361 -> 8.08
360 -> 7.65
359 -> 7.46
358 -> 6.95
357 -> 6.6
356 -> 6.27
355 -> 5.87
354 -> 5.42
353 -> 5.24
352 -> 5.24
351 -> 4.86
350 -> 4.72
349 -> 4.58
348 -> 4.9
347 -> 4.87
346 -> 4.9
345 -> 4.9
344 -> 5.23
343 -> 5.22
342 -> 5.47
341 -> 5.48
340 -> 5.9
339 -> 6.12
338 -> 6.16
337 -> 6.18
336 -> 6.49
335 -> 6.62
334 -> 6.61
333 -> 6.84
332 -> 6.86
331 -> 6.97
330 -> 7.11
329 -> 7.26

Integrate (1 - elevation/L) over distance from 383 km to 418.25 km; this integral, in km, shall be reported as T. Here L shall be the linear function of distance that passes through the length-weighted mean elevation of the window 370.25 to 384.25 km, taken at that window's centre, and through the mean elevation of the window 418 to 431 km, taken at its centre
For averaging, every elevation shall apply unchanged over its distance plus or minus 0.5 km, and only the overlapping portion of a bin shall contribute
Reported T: 9.5 km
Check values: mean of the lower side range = 7.58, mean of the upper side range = 6.44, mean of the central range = 5.14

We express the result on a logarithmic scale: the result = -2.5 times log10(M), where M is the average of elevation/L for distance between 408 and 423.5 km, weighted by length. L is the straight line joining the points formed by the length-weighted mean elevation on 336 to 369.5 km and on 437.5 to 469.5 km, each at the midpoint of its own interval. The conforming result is 0.39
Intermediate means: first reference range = 6.31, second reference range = 7.45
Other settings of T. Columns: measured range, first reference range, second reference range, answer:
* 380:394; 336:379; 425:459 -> 0.13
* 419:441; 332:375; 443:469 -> 0.89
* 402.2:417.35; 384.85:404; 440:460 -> 4.74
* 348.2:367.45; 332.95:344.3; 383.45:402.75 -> -2.31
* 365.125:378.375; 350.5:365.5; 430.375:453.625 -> -1.68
